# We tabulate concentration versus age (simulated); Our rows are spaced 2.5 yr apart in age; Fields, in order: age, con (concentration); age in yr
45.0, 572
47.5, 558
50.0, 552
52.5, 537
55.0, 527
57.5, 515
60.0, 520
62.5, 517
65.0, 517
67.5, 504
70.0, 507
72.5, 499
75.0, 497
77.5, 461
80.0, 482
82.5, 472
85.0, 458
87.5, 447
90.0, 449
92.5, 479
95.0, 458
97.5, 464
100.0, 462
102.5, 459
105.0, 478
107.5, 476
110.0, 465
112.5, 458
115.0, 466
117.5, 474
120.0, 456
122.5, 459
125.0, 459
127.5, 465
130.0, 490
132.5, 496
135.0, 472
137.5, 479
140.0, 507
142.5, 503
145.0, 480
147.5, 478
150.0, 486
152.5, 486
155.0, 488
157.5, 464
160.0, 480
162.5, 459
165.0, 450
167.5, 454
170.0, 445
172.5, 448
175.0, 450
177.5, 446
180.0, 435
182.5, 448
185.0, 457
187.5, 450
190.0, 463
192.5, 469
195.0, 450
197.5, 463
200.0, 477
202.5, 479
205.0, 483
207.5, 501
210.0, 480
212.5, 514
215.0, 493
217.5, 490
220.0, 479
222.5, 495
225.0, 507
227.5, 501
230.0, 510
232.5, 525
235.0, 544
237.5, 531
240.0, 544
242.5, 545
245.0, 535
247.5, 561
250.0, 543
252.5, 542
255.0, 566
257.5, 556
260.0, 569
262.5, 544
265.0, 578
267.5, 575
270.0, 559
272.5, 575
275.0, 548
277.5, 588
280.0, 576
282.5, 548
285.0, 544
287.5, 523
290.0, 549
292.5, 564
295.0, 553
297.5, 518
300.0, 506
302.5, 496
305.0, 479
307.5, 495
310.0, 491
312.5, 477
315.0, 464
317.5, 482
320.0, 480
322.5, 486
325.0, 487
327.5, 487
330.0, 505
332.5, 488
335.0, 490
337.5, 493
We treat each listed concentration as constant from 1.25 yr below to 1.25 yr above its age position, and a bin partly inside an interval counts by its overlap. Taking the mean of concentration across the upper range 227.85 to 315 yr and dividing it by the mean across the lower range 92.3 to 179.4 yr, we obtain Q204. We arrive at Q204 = 1.15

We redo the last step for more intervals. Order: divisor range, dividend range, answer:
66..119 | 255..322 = 1.13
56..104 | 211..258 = 1.09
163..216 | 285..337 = 1.08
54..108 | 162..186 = 0.93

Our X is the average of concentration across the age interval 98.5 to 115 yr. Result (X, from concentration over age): 466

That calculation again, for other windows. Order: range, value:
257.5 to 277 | 564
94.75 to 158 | 475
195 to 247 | 504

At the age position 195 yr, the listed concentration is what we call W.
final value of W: 450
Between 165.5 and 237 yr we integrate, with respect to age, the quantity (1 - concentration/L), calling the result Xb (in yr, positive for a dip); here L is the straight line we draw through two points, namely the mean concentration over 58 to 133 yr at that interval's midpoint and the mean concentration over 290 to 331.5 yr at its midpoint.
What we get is 1.6 yr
